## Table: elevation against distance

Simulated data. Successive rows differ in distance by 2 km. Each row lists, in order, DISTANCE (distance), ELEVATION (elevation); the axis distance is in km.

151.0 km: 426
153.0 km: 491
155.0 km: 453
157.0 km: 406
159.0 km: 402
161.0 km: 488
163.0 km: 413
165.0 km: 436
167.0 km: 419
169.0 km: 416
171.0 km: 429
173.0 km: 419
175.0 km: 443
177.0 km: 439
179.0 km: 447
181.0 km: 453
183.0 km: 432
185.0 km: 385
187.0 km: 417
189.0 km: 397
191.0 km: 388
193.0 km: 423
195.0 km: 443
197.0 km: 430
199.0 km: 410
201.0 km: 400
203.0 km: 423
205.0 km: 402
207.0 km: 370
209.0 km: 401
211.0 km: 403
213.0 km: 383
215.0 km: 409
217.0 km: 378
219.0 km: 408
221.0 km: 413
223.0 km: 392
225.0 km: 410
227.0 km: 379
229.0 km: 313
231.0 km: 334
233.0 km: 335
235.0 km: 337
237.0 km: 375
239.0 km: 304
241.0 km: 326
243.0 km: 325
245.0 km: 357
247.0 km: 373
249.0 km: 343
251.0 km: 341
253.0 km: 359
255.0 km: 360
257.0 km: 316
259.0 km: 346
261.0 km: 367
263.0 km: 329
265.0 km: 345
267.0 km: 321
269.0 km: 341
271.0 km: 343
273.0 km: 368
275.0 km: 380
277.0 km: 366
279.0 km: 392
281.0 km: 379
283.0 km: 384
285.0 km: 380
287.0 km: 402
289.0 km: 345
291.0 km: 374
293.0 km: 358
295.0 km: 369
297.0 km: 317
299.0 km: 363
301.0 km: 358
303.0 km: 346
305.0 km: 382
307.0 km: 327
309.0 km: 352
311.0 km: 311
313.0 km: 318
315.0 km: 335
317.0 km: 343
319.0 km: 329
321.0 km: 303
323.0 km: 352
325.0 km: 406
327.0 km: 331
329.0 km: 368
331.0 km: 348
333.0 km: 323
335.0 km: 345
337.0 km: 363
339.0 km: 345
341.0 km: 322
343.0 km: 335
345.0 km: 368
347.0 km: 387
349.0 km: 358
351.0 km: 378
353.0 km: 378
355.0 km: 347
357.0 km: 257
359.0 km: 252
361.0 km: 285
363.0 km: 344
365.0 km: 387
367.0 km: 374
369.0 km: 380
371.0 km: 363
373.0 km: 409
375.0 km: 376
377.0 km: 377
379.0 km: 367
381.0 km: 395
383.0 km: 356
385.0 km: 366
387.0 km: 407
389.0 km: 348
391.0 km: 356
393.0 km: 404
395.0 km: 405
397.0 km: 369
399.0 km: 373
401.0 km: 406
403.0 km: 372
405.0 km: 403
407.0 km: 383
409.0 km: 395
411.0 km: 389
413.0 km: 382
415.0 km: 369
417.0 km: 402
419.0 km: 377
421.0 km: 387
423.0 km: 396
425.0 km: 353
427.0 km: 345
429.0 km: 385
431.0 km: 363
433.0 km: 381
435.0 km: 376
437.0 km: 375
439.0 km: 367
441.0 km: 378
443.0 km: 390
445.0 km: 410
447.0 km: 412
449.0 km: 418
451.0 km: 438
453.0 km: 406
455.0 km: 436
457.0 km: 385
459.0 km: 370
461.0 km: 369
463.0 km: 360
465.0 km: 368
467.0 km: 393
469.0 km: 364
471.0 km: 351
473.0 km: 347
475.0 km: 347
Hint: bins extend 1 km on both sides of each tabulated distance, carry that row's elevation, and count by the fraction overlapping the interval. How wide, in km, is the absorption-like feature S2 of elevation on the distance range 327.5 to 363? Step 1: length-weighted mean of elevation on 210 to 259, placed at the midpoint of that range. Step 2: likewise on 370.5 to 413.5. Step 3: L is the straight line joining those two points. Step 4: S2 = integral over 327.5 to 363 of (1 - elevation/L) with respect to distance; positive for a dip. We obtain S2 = 3.49 km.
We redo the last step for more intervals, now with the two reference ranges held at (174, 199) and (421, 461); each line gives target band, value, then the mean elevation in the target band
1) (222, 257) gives 5.6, 350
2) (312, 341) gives 4.4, 343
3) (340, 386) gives 5.1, 355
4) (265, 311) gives 5.6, 360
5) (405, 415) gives 0.1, 387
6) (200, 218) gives 1.0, 397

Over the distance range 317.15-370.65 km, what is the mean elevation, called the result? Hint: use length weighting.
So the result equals 345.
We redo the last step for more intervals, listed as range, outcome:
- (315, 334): 344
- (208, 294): 363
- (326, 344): 342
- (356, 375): 341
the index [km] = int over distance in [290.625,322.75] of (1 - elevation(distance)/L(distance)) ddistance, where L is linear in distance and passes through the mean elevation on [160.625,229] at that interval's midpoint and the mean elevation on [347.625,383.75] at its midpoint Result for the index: 2.8 km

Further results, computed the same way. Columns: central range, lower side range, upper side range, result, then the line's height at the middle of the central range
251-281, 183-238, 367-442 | 2.73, 388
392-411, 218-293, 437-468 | -0.30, 384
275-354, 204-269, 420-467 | 3.18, 370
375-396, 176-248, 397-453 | 0.47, 387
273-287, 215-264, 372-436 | -0.73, 362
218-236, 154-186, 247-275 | 0.44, 378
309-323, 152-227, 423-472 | 2.57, 401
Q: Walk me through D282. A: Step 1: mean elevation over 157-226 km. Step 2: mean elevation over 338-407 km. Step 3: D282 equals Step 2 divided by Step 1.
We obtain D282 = 0.88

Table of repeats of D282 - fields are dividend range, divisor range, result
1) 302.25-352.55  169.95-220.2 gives 0.84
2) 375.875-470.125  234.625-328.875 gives 1.09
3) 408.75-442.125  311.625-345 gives 1.10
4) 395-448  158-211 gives 0.91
